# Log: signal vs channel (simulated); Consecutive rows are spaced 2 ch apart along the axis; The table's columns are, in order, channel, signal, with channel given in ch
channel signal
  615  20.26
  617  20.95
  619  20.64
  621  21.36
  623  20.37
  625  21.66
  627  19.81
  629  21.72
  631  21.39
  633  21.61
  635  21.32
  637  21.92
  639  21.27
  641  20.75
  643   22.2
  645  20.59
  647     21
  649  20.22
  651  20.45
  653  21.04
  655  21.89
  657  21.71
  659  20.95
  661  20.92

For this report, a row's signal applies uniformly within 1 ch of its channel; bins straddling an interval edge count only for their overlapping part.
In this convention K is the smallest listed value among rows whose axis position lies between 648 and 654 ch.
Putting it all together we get 20.22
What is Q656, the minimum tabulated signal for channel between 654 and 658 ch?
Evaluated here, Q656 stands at 21.71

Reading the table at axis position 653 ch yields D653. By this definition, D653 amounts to 21.04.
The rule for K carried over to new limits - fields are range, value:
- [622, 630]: 19.81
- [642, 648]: 20.59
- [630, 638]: 21.32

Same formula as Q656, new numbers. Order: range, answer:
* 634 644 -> 20.75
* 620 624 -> 20.37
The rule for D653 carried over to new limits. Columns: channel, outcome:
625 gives 21.66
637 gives 21.92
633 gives 21.61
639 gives 21.27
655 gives 21.89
